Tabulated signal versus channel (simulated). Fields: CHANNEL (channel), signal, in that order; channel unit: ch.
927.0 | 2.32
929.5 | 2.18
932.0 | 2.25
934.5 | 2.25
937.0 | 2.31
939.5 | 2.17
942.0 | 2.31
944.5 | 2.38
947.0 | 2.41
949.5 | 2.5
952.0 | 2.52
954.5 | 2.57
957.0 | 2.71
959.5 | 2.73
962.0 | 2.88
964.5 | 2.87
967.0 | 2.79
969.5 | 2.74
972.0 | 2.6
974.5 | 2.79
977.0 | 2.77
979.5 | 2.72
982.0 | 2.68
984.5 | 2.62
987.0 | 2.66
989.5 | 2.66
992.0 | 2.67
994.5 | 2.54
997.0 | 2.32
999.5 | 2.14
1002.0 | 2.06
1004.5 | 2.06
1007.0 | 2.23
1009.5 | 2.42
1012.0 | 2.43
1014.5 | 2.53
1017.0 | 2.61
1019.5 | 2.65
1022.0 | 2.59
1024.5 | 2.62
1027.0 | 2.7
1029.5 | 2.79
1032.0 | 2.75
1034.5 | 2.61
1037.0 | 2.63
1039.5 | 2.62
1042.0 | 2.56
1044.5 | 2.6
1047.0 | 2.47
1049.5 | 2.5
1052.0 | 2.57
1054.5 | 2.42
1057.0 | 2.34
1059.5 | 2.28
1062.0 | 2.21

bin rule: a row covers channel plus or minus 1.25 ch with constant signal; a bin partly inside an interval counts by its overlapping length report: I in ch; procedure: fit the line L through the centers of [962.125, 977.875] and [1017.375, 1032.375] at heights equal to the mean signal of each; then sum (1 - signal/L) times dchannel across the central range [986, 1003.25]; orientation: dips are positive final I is 1.9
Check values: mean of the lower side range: 2.77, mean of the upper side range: 2.68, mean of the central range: 2.43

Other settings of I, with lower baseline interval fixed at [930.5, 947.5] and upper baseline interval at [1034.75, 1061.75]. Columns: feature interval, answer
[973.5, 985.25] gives -1.8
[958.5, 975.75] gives -3.2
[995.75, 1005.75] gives 1.1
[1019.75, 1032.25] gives -1.2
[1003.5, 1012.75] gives 0.5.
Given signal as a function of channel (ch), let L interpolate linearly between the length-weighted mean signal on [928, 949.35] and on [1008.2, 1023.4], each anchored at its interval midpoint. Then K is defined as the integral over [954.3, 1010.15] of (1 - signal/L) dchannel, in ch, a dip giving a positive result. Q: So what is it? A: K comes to -3.5 ch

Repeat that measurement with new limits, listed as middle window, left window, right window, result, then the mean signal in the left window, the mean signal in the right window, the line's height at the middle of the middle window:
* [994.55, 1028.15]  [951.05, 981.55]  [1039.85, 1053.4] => 2.6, 2.73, 2.54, 2.62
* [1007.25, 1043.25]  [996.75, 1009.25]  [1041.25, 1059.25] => -4.4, 2.17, 2.48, 2.32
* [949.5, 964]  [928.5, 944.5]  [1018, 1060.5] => -2.2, 2.26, 2.57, 2.32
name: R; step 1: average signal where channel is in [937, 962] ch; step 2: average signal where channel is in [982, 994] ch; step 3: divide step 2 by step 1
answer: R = 1.06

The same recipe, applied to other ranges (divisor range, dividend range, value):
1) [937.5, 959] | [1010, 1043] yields 1.07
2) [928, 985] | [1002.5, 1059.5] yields 0.99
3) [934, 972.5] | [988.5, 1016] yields 0.93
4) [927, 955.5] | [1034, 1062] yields 1.06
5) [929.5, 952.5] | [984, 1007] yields 1.03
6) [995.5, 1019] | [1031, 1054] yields 1.11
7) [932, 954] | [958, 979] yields 1.17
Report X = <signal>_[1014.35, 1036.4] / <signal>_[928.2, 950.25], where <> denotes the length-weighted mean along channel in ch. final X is 1.2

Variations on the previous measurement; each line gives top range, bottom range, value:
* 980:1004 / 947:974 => 0.92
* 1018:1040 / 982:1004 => 1.08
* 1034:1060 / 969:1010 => 1.00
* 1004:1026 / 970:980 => 0.91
